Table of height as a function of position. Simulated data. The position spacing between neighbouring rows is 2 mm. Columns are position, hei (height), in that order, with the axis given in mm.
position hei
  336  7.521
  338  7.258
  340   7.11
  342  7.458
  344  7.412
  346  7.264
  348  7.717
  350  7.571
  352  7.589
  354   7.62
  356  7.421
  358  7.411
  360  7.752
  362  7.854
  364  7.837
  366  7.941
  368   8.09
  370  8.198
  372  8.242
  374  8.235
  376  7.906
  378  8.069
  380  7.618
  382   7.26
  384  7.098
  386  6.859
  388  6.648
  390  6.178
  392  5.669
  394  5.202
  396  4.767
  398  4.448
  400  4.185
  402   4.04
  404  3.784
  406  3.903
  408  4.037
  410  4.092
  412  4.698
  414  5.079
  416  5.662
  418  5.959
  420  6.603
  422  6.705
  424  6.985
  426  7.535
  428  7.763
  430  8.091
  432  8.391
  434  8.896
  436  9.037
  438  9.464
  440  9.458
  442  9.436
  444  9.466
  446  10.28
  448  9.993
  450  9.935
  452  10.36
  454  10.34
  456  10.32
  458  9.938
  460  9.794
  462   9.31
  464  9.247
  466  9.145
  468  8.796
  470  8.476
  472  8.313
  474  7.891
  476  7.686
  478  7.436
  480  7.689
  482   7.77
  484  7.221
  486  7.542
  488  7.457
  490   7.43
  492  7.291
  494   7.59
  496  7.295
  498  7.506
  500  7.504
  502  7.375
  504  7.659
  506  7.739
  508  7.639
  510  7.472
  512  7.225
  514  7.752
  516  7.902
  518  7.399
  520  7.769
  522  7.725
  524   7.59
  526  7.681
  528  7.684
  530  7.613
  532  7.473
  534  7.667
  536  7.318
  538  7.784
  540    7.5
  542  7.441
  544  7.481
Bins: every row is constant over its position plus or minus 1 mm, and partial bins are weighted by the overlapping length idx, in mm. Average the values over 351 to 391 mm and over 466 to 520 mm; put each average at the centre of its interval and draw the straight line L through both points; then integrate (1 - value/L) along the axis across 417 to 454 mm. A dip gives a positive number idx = -4.7 mm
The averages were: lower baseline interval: 7.59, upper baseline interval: 7.69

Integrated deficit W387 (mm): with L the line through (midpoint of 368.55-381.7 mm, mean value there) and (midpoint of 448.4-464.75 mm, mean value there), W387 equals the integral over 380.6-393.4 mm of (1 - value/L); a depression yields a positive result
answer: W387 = 2.6 mm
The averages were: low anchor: 8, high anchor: 9.92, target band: 6.61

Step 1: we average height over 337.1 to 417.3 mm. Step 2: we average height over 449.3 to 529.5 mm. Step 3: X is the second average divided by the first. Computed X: 1.2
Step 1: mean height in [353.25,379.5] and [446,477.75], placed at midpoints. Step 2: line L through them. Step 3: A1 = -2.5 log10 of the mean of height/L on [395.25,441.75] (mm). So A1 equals 0.35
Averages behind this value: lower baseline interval 7.89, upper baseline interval 9.29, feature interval 6.3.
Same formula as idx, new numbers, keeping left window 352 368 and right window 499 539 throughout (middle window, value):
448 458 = -3.3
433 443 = -2.1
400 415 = 6.7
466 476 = -1.0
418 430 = 0.9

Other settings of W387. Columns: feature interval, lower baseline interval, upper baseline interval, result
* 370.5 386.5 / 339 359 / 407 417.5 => -3.8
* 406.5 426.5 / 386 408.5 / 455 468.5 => 2.2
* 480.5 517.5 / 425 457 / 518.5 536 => 2.9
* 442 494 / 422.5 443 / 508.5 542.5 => -3.9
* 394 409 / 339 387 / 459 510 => 6.8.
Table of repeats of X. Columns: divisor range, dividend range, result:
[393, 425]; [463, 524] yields 1.55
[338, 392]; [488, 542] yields 1.01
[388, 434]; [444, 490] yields 1.55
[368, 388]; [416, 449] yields 1.08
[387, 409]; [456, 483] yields 1.80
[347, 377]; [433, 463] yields 1.24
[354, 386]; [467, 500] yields 0.99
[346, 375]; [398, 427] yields 0.67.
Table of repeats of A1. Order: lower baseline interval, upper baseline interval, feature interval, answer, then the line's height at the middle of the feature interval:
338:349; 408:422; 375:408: 0.05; 6.02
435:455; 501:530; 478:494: 0.14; 8.52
